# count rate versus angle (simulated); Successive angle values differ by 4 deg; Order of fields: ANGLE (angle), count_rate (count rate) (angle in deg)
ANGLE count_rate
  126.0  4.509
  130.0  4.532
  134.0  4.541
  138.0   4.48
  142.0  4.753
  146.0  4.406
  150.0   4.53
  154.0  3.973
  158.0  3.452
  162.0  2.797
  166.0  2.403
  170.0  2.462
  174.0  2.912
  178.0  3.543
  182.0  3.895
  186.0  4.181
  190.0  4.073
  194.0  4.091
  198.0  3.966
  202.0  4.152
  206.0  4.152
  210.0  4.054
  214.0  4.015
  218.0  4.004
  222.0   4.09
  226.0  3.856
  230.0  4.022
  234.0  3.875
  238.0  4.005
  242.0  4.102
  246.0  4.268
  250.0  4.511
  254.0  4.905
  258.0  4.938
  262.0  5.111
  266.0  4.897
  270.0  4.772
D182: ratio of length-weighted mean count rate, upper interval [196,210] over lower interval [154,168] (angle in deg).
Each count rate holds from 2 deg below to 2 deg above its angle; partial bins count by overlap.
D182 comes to 1.34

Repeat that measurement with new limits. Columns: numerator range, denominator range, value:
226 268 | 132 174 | 1.19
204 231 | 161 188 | 1.26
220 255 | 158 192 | 1.26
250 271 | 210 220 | 1.22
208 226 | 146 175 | 1.21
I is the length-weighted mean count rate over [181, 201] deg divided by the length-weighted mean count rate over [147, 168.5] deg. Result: 1.2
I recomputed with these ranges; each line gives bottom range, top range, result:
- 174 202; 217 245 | 1.03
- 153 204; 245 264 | 1.35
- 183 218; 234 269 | 1.12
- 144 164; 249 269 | 1.28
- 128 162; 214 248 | 0.95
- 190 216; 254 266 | 1.22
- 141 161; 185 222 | 0.99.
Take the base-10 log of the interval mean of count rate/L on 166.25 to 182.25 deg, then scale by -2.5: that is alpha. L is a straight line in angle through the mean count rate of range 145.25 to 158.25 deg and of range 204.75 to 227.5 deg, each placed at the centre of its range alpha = 0.33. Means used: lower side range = 4.15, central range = 3.04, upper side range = 4.03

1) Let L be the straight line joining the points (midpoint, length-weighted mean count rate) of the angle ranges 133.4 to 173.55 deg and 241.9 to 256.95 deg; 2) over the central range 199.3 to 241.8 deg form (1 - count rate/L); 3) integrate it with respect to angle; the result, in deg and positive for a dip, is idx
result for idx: 2.5 deg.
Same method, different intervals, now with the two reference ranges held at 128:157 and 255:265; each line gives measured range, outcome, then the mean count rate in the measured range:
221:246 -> 4.4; 4.01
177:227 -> 7.4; 4.02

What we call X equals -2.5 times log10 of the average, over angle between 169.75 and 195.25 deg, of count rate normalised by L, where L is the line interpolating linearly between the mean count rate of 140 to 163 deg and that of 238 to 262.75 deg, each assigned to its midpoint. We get 0.15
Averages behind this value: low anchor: 4.04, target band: 3.66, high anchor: 4.56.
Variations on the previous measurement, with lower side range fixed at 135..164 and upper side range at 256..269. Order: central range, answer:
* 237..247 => 0.166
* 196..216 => 0.114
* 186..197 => 0.080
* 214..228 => 0.164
